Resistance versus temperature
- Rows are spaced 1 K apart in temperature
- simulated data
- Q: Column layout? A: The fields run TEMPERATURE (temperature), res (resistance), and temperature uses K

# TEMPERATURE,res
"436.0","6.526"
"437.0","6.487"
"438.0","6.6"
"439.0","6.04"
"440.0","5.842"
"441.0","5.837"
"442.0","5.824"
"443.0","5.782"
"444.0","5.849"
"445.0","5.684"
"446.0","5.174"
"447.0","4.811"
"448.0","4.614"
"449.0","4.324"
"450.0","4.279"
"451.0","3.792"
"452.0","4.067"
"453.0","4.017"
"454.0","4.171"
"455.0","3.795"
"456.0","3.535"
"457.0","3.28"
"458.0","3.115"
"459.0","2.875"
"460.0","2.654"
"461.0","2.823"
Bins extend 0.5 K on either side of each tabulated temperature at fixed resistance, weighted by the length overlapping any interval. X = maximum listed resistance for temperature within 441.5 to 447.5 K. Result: 5.849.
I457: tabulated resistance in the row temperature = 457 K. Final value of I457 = 3.28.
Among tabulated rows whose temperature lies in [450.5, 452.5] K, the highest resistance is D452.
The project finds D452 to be 4.067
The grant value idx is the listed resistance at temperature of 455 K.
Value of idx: 3.795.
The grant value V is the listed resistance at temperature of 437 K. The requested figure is 6.487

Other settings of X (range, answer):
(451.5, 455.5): 4.171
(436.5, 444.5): 6.6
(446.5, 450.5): 4.811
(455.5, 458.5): 3.535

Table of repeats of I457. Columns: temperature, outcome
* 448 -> 4.614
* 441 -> 5.837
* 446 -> 5.174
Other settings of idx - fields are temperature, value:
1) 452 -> 4.067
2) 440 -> 5.842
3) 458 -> 3.115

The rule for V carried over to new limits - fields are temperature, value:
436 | 6.526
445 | 5.684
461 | 2.823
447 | 4.811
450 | 4.279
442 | 5.824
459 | 2.875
